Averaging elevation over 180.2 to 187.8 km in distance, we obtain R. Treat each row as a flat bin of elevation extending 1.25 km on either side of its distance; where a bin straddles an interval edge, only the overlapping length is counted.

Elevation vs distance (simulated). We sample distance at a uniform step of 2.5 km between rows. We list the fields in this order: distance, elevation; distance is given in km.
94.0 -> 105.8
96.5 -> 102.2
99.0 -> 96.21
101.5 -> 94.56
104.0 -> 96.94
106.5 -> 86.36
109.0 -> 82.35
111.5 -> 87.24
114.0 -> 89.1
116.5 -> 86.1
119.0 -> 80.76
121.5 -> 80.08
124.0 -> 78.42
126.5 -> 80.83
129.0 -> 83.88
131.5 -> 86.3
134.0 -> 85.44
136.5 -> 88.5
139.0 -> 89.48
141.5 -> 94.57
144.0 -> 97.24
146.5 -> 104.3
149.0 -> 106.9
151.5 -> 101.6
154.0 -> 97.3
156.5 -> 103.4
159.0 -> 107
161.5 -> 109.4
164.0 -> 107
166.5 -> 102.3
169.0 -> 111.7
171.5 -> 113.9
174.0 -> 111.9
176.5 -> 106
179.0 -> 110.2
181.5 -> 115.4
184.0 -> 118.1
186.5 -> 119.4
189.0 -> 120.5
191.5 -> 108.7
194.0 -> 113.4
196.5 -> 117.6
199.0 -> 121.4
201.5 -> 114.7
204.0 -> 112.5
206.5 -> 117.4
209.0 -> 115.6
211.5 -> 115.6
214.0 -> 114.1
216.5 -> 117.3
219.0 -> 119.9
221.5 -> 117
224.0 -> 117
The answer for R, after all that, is 118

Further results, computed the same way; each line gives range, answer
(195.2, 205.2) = 117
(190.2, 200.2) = 115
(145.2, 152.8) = 104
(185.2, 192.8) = 116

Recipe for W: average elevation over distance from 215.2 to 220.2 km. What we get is 119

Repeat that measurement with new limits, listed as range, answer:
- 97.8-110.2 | 91.3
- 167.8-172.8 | 113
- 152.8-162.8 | 104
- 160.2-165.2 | 108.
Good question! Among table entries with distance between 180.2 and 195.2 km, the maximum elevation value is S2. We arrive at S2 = 120.5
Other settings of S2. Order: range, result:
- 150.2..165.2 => 109.4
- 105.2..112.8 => 87.24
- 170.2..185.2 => 118.1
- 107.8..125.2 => 89.1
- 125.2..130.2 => 83.88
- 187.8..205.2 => 121.4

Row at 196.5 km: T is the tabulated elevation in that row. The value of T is 117.6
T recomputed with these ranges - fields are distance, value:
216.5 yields 117.3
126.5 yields 80.83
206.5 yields 117.4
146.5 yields 104.3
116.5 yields 86.1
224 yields 117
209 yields 115.6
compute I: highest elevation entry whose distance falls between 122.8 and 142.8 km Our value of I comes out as 94.57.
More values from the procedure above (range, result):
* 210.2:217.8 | 117.3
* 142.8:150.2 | 106.9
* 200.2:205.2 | 114.7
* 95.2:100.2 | 102.2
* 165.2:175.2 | 113.9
